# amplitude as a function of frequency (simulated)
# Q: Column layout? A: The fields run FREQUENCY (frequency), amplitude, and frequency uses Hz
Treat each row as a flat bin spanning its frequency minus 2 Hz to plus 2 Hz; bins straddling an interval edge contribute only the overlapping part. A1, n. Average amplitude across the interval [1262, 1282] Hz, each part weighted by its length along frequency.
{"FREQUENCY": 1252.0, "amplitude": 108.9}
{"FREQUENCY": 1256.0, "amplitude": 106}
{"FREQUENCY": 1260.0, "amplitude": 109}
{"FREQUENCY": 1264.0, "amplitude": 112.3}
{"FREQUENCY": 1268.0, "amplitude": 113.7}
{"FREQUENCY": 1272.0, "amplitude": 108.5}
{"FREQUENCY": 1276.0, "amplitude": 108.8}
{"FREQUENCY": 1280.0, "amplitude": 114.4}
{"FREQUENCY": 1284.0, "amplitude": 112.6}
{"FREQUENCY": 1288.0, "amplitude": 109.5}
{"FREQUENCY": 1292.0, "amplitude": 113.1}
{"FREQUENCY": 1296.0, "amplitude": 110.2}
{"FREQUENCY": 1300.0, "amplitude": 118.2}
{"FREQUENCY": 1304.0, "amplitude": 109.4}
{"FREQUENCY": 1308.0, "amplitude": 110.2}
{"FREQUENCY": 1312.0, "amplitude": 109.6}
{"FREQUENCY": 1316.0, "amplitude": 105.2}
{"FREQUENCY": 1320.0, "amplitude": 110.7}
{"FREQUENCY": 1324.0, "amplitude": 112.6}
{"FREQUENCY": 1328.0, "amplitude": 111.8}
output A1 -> 112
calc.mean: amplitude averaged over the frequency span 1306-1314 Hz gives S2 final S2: 110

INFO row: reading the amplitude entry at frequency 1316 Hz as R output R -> 105.2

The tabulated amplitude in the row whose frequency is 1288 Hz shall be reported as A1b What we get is 109.5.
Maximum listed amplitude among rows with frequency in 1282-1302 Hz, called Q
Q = 118.2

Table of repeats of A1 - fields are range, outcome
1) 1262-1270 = 113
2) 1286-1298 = 111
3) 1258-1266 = 111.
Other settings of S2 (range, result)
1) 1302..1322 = 109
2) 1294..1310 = 112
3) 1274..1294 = 112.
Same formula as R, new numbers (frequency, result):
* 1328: 111.8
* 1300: 118.2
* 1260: 109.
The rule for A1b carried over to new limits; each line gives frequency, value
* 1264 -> 112.3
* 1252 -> 108.9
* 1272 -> 108.5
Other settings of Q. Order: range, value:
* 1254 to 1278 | 113.7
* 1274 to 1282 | 114.4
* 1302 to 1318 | 110.2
